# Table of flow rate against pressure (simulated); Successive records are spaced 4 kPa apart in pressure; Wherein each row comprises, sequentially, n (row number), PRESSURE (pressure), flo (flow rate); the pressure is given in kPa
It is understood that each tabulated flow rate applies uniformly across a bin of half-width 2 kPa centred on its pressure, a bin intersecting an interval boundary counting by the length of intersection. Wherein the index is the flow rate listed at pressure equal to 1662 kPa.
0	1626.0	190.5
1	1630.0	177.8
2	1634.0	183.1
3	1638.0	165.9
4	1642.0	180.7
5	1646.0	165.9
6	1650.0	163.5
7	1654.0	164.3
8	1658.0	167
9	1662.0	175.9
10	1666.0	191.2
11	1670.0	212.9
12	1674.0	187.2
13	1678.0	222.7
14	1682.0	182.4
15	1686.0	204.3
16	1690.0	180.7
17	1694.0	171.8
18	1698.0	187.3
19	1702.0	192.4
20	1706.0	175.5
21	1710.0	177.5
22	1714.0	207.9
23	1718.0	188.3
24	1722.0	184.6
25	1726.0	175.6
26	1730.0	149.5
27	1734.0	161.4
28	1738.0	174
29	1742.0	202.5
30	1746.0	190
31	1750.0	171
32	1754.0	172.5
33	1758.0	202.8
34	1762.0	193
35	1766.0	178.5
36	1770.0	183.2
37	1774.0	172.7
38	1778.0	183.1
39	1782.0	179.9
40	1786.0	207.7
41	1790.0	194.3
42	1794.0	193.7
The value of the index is 175.9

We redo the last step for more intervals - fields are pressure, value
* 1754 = 172.5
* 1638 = 165.9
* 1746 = 190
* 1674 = 187.2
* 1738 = 174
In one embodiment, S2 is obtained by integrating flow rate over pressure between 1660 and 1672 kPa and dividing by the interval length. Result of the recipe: 193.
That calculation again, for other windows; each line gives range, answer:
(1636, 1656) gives 168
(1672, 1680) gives 205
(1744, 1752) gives 180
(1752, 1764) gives 189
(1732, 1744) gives 179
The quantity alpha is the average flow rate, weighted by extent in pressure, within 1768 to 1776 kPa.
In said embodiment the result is 178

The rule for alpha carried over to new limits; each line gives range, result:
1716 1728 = 183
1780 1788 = 194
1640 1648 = 173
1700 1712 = 182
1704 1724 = 187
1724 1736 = 162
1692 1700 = 180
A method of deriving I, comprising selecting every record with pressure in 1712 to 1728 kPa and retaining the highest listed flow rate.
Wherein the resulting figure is 207.9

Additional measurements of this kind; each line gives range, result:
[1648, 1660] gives 167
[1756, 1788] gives 207.7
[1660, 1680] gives 222.7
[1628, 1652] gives 183.1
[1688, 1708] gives 192.4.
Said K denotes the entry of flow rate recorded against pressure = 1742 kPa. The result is 202.5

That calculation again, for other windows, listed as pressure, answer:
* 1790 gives 194.3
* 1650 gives 163.5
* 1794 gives 193.7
